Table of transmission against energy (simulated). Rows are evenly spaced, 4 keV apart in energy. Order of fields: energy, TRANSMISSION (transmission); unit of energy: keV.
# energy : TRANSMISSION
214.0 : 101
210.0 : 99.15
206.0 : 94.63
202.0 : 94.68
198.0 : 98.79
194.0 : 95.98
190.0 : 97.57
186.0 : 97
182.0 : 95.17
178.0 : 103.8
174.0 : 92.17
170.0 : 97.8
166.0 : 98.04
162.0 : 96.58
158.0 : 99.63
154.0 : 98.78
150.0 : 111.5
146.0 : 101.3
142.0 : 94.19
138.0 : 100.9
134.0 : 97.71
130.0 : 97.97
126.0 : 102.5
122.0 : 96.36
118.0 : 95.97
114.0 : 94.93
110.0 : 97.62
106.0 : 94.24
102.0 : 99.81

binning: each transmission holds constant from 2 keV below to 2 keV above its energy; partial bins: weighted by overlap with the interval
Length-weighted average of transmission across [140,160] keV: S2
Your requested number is 101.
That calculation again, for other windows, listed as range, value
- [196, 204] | 96.7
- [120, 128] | 99.4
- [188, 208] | 96.3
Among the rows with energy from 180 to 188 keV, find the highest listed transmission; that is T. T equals 97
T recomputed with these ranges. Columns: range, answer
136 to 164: 111.5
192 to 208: 98.79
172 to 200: 103.8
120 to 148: 102.5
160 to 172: 98.04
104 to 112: 97.62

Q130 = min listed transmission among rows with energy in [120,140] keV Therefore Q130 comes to 96.36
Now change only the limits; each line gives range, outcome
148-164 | 96.58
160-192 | 92.17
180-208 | 94.63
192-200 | 95.98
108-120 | 94.93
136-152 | 94.19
